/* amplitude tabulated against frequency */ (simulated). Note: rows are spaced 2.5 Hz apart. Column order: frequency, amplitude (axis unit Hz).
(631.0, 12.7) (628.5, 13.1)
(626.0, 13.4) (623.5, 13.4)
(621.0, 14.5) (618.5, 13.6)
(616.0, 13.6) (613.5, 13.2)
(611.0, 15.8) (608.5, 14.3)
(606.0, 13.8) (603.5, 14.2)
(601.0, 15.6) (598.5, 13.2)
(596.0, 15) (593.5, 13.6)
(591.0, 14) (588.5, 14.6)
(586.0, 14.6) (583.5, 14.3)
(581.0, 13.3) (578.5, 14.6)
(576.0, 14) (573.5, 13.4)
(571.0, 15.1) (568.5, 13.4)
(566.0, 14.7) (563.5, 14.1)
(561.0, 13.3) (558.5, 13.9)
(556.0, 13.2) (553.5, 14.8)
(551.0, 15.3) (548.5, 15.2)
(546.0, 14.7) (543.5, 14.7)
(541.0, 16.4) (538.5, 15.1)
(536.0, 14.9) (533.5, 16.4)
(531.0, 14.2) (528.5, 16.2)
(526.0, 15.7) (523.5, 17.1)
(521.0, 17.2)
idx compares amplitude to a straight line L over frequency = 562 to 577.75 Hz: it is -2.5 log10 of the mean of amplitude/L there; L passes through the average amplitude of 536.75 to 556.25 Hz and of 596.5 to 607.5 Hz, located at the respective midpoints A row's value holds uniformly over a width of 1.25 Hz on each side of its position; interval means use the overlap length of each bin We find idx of 0.04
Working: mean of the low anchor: 15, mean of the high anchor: 14.3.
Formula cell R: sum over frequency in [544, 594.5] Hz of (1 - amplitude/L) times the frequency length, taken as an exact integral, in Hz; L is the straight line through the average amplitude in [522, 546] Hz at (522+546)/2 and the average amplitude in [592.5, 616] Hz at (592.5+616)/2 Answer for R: 2.4 Hz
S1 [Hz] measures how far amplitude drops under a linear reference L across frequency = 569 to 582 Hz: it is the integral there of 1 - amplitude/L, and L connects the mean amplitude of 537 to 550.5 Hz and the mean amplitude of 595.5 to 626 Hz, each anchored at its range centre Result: 0.6 Hz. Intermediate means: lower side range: 15.2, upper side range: 14.1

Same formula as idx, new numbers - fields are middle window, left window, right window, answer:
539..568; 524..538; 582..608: 0.04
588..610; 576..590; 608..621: -0.01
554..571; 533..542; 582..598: 0.08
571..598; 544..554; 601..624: 0.03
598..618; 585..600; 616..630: -0.03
